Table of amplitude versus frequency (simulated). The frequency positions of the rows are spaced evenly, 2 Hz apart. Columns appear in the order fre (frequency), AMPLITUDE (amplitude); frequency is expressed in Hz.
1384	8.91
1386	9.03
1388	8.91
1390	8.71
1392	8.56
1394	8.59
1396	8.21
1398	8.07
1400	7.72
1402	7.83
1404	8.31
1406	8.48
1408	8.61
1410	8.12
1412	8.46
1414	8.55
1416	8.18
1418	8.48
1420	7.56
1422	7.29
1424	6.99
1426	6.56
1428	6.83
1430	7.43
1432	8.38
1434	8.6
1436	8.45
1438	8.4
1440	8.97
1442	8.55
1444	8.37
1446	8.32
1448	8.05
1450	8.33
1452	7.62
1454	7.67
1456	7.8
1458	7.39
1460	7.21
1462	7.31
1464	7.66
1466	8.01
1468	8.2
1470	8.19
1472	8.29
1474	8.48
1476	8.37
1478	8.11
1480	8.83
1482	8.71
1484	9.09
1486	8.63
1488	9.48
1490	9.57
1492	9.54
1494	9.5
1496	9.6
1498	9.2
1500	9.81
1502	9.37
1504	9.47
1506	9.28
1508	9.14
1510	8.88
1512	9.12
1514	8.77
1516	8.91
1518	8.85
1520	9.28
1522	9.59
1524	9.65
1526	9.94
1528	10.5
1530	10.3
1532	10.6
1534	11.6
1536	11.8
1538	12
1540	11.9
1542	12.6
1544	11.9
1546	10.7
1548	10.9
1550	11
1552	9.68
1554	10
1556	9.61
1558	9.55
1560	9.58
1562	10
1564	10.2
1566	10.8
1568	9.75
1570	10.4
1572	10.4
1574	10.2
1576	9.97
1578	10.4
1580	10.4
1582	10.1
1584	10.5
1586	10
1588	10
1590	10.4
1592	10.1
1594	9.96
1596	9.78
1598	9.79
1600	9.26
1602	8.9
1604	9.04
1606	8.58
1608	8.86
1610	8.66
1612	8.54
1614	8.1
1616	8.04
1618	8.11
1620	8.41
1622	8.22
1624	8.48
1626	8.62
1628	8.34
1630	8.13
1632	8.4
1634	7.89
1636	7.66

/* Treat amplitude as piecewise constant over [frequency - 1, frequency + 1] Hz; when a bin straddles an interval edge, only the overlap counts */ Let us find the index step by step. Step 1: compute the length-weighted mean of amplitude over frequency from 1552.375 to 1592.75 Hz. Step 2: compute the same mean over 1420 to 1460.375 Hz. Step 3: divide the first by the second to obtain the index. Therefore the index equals 1.3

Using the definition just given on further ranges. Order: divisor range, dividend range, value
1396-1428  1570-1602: 1.27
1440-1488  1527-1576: 1.30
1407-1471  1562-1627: 1.19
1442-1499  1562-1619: 1.14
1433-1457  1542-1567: 1.26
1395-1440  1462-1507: 1.11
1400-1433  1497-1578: 1.29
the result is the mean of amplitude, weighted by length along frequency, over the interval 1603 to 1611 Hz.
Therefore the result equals 8.79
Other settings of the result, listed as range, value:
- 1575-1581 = 10.3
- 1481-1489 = 8.98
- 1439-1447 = 8.55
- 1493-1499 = 9.43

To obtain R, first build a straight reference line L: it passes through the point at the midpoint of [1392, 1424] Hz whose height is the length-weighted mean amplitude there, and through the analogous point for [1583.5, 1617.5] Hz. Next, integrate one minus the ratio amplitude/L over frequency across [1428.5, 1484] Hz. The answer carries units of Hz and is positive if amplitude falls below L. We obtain 1.9 Hz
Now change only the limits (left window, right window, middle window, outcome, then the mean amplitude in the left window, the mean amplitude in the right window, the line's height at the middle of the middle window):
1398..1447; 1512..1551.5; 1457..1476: 2.5 Hz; 8.06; 10.5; 9.05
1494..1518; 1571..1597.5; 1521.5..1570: -4.5 Hz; 9.23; 10.2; 9.7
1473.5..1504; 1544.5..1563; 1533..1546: -2.5 Hz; 9.11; 10.2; 9.93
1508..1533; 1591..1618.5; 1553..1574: -1.8 Hz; 9.52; 9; 9.25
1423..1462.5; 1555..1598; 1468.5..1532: -2.6 Hz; 7.87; 10.1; 8.82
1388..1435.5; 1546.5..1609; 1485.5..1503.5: -0.9 Hz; 8.05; 9.95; 8.99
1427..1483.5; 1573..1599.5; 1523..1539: -2.6 Hz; 8.1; 10.1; 9.26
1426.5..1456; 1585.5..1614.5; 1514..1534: -2.4 Hz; 8.1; 9.34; 8.75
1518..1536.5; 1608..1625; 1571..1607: -3.8 Hz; 10.2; 8.35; 8.93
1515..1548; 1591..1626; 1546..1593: -2.1 Hz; 10.6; 8.87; 9.76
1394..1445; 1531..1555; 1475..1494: 1.5 Hz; 8.07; 11.2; 9.73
